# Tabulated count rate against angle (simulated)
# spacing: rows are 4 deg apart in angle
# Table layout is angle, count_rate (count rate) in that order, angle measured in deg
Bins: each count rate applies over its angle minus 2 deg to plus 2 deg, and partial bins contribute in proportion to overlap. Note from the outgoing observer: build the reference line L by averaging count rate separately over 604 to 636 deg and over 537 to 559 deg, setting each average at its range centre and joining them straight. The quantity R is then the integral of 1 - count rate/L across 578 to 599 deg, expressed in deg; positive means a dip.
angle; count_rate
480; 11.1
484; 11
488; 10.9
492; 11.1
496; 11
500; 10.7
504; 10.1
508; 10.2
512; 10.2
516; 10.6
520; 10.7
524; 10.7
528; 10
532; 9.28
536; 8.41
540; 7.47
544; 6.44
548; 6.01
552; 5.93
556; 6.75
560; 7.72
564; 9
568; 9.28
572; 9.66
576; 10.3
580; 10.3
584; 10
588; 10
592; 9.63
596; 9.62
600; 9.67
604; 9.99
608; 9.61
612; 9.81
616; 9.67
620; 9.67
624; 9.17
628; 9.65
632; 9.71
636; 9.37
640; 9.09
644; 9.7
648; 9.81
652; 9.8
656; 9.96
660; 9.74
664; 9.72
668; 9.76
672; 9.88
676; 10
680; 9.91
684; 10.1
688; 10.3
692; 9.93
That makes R -4.0 deg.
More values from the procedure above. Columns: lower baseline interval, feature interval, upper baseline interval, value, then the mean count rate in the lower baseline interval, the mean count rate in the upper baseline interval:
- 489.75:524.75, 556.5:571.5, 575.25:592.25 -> 2.4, 10.6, 10.1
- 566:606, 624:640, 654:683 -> 0.6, 9.84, 9.86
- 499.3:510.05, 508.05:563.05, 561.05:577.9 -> 7.6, 10.3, 9.45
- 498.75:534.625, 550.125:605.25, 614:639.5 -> 3.9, 10.2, 9.51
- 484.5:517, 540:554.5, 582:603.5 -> 5.5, 10.6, 9.8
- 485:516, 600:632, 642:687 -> 1.4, 10.6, 9.86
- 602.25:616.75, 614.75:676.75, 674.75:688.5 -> 1.6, 9.77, 10.1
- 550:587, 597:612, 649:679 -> -0.9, 8.8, 9.84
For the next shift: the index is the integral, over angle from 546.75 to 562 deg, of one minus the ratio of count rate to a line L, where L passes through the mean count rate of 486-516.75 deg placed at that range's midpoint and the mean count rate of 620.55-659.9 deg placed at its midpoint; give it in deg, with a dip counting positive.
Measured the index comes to 5.3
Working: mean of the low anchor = 10.6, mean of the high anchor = 9.6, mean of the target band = 6.63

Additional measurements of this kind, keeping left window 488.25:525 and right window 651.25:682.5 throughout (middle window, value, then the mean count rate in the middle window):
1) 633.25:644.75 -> 0.7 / 9.37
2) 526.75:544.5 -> 3.5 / 8.41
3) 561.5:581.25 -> 1.3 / 9.64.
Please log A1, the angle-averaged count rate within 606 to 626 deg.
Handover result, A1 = 9.59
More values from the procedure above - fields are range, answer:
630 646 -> 9.47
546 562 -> 6.6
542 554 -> 6.13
